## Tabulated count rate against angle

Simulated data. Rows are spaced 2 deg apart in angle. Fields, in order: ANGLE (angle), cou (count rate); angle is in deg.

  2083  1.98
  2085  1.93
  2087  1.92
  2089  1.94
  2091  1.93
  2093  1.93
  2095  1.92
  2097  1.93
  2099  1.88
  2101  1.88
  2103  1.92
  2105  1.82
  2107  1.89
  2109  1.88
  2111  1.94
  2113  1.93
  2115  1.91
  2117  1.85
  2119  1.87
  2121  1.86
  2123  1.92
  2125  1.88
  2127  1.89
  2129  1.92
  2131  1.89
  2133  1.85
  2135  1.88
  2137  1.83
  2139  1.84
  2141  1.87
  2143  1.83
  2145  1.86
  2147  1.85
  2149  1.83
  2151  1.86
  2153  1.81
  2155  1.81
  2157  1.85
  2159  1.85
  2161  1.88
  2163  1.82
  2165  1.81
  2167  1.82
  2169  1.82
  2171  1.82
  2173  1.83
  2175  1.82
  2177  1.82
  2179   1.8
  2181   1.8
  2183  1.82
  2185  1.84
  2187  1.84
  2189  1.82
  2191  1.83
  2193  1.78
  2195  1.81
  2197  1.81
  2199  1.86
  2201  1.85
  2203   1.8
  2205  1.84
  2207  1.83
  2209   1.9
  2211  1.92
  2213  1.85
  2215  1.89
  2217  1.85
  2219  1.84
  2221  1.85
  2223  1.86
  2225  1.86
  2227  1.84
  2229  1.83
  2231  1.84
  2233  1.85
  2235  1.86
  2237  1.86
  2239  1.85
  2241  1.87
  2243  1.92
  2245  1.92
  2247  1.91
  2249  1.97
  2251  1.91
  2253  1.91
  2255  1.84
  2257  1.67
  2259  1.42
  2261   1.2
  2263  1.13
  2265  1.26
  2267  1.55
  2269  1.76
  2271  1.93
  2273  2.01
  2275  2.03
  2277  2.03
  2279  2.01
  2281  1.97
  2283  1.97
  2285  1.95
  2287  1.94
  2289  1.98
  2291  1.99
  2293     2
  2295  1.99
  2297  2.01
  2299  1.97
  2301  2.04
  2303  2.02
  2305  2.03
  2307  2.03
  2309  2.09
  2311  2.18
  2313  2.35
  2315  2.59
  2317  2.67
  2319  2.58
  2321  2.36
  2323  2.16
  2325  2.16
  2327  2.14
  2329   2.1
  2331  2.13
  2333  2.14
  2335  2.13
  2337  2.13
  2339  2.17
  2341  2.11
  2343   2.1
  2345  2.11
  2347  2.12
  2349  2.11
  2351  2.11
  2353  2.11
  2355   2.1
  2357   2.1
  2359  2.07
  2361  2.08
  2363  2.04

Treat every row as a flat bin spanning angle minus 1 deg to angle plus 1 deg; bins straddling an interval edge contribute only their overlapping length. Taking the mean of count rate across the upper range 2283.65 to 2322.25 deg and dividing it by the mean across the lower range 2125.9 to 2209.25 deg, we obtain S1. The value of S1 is 1.2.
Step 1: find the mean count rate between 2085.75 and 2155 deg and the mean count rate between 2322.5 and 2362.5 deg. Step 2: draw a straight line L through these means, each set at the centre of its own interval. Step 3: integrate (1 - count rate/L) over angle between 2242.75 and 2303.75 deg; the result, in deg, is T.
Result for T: 6.0 deg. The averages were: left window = 1.88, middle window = 1.84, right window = 2.12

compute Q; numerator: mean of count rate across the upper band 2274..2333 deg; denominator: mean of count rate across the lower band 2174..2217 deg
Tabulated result 1.16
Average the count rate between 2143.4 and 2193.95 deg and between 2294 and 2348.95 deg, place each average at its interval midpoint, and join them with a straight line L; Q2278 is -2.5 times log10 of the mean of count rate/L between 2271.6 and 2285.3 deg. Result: 0.04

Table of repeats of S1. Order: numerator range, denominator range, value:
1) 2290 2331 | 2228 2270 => 1.26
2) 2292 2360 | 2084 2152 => 1.14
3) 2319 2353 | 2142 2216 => 1.17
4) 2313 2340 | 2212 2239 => 1.23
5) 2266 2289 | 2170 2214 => 1.05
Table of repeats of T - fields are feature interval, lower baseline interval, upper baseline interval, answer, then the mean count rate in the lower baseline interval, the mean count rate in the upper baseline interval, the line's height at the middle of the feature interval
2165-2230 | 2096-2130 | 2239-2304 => 1.1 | 1.89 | 1.85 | 1.87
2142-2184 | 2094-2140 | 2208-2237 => 1.0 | 1.89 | 1.86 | 1.87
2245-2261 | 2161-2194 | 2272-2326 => 1.8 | 1.82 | 2.12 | 2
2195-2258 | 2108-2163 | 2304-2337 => 5.8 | 1.87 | 2.24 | 2.05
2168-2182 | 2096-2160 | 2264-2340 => 0.8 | 1.87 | 2.07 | 1.92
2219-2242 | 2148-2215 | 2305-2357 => 1.2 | 1.83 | 2.19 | 1.95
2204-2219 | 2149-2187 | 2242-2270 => -1.0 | 1.83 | 1.67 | 1.75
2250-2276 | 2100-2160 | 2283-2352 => 5.0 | 1.87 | 2.14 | 2.06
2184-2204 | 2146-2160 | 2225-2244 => 0.3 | 1.84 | 1.86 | 1.85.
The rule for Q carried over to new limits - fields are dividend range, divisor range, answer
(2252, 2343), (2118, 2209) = 1.08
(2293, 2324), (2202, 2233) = 1.19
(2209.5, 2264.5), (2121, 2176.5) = 0.97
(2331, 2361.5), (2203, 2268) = 1.19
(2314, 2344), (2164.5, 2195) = 1.23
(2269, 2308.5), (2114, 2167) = 1.07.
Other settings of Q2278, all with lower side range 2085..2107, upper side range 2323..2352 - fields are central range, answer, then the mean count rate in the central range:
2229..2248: 0.09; 1.87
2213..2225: 0.09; 1.86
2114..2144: 0.04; 1.87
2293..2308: 0.04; 2.01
